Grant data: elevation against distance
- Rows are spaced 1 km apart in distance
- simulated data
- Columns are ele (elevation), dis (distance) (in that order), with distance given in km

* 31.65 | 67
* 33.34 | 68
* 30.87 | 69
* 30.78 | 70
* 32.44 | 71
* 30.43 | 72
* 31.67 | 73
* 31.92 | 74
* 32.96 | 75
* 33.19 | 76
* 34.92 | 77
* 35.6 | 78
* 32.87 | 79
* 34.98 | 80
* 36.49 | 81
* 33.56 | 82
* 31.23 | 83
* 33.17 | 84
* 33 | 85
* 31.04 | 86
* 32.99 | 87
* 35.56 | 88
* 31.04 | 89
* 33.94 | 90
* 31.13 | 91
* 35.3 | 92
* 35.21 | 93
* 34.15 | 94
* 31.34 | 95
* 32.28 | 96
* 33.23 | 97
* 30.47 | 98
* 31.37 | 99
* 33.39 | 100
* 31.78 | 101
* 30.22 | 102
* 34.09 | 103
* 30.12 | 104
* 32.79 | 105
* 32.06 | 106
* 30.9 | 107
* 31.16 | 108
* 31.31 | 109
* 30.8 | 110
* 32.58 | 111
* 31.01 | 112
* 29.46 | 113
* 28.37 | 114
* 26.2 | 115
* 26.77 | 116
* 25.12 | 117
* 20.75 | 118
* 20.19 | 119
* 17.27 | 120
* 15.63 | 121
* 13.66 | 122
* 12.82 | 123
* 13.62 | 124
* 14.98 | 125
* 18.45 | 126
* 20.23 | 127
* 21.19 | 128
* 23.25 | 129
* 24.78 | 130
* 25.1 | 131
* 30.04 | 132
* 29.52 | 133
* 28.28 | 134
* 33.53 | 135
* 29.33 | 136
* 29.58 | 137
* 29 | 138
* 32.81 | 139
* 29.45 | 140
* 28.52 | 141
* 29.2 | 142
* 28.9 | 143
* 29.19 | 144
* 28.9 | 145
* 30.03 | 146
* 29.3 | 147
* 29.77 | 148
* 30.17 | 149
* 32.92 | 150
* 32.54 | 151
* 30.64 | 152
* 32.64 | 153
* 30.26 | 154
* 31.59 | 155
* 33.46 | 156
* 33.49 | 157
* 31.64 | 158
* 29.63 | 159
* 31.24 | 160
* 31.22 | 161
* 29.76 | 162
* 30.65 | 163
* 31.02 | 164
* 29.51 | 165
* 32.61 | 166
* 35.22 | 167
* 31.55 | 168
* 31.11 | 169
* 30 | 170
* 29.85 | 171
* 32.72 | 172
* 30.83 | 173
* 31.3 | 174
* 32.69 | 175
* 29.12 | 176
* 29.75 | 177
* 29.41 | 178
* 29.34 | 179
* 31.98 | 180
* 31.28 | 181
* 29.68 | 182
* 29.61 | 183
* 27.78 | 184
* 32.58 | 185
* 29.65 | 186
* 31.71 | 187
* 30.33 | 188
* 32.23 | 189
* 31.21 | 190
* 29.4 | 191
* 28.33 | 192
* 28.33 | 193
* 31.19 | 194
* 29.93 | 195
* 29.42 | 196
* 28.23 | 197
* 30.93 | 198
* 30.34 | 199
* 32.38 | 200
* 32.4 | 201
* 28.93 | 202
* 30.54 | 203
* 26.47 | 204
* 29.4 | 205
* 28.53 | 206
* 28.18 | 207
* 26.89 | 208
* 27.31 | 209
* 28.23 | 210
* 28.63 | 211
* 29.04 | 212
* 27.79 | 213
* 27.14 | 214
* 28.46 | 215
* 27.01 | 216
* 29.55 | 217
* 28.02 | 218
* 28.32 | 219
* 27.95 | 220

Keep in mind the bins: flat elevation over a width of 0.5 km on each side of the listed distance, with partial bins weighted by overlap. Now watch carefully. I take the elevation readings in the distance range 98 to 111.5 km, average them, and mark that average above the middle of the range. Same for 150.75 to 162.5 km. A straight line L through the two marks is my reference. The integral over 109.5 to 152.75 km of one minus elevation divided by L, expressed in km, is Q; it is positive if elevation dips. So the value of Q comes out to 7.41 km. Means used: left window 31.7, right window 31.5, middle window 26.2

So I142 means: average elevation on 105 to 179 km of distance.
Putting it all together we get 28.3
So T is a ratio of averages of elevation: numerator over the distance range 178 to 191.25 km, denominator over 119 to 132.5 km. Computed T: 1.58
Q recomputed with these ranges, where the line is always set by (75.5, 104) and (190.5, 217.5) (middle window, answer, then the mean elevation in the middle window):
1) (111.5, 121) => 2.3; 24.5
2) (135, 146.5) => 0.6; 29.7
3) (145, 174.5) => -0.6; 31.2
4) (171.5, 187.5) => -0.4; 30.6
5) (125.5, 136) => 2.0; 25.6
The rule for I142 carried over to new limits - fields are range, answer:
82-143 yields 28.3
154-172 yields 31.4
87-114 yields 32.1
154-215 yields 30.2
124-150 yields 27.2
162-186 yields 30.8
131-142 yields 29.7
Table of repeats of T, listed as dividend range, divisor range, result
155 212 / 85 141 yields 1.08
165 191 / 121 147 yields 1.22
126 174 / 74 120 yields 0.95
